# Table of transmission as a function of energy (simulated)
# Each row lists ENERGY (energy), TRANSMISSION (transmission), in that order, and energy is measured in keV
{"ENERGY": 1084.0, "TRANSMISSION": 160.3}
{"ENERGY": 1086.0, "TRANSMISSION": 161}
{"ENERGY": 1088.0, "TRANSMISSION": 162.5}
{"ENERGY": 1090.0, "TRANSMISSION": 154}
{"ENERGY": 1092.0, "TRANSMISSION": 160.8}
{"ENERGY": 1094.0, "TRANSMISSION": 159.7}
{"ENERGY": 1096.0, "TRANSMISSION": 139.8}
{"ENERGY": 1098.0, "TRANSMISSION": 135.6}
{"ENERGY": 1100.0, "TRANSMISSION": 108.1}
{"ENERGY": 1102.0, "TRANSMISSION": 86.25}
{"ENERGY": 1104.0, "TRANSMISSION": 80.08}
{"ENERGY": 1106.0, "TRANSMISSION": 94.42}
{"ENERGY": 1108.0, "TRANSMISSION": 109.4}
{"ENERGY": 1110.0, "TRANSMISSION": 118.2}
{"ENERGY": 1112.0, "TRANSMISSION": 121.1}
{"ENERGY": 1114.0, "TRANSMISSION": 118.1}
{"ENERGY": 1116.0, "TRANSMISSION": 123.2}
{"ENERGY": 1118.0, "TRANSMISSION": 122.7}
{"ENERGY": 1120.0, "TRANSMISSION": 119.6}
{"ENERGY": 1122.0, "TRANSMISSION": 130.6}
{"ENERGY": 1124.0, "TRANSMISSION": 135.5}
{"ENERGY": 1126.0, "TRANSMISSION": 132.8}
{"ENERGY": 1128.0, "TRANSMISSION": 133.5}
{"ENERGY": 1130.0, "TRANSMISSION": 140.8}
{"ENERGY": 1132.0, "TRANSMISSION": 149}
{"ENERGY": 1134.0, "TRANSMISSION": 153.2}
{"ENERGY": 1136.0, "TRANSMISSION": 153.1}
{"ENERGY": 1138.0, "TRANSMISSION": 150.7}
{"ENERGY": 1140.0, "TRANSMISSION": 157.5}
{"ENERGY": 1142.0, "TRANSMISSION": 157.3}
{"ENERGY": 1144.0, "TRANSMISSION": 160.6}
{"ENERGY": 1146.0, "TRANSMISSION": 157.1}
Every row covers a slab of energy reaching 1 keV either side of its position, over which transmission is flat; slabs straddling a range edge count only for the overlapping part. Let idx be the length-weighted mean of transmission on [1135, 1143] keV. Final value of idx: 155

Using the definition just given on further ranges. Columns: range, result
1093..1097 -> 150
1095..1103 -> 117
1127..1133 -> 141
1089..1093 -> 157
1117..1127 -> 128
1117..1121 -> 121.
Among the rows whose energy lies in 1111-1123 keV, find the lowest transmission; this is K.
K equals 118.1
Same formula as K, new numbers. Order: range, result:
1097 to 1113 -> 80.08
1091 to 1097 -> 139.8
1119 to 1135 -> 119.6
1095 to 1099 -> 135.6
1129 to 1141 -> 140.8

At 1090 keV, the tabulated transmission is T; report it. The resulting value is 154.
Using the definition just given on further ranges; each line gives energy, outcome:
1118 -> 122.7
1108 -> 109.4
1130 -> 140.8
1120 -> 119.6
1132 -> 149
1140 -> 157.5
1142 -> 157.3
